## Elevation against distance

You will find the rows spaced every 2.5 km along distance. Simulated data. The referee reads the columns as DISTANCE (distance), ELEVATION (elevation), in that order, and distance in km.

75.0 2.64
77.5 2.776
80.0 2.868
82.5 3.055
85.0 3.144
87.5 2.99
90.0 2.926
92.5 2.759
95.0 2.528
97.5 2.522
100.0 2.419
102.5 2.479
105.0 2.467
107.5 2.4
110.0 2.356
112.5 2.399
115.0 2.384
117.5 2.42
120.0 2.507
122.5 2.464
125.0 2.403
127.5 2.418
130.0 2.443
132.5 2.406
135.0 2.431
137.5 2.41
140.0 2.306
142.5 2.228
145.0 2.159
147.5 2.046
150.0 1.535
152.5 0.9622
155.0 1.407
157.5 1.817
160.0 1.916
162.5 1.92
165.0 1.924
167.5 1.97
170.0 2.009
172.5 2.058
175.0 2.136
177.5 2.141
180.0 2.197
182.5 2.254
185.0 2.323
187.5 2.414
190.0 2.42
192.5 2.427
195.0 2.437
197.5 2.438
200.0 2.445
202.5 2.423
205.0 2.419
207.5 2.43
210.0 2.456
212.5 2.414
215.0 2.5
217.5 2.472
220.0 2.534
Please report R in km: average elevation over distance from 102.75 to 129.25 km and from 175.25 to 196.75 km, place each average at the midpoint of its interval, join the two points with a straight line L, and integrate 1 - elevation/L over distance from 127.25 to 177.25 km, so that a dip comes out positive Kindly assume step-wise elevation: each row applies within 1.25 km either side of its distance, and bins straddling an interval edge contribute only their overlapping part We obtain 7.4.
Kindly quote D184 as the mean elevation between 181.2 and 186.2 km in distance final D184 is 2.29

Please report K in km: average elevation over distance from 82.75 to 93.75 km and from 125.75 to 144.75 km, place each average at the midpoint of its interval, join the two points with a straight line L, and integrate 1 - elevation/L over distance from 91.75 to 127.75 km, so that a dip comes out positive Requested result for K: 3.1 km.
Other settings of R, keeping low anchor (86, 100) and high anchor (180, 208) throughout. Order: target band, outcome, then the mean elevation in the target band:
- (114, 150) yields 3.7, 2.33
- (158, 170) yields 2.7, 1.93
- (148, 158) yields 4.3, 1.45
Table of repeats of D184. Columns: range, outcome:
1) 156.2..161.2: 1.86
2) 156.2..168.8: 1.91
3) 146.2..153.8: 1.52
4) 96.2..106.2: 2.47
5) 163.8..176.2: 2.02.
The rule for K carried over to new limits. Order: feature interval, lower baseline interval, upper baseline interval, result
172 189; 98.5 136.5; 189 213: 1.42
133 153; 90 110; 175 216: 3.22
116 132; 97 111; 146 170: -1.92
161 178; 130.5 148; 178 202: 2.36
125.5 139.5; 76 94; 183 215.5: 1.54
